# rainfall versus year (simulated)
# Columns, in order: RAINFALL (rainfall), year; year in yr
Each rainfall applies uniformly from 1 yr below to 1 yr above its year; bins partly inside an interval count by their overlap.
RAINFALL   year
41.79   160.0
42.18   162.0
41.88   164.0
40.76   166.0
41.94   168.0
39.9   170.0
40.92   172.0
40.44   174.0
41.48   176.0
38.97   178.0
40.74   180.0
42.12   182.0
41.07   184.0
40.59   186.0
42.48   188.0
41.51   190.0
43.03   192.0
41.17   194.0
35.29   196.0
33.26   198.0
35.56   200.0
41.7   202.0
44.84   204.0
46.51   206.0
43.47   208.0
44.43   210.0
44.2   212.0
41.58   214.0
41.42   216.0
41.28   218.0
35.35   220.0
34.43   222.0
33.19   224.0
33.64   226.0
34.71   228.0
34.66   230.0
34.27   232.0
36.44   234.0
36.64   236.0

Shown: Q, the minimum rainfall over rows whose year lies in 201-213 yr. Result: 41.7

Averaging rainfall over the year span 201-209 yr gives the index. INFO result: 44.1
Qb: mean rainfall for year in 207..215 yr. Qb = 43.4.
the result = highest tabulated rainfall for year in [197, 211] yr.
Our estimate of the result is 46.51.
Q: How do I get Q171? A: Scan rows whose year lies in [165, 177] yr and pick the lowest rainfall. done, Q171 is 39.9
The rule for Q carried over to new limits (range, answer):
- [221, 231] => 33.19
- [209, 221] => 35.35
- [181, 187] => 40.59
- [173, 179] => 38.97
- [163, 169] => 40.76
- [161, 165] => 41.88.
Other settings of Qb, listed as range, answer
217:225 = 36.1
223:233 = 34.1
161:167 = 41.6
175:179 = 40.2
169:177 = 40.7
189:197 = 40.2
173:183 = 40.8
